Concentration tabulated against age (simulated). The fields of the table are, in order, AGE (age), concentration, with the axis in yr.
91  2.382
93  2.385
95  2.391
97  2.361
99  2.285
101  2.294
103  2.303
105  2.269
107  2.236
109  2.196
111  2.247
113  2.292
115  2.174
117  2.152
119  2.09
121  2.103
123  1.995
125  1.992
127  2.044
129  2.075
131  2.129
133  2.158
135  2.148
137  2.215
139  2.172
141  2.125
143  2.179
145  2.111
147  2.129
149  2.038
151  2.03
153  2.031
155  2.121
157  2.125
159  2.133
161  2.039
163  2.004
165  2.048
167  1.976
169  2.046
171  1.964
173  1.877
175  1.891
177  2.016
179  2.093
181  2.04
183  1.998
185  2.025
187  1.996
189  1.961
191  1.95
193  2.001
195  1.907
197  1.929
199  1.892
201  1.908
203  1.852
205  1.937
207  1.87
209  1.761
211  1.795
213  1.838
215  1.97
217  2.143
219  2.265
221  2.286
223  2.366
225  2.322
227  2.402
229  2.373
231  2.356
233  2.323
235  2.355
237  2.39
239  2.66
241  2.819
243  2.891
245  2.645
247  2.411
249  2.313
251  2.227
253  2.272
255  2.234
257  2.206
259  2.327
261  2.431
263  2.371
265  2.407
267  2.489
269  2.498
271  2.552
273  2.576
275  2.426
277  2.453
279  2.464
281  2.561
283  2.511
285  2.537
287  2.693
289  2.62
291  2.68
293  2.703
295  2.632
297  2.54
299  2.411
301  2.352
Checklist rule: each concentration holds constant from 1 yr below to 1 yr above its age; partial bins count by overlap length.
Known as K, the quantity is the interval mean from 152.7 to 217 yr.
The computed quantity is 1.97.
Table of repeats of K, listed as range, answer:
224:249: 2.49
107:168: 2.11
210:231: 2.18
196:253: 2.23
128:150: 2.13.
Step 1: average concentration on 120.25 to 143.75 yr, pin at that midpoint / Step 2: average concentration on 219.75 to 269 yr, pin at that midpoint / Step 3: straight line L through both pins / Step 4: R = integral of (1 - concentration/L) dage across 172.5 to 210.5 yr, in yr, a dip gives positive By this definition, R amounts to 5.5 yr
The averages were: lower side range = 2.11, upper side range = 2.41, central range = 1.94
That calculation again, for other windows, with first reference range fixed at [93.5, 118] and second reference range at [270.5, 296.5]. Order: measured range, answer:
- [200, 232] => 4.78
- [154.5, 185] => 4.54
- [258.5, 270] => 0.51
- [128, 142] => 1.04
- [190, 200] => 2.00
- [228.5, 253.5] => 0.28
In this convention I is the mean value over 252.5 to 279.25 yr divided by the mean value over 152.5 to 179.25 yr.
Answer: 1.19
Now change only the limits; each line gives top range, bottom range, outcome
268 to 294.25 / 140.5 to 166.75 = 1.23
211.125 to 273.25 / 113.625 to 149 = 1.12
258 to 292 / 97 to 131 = 1.15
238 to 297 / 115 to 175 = 1.21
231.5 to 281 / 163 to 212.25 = 1.26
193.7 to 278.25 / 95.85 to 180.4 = 1.07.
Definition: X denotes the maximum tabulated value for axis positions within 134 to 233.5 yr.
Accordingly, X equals 2.402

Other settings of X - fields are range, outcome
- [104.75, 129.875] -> 2.292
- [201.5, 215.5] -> 1.97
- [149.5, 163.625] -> 2.133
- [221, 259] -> 2.891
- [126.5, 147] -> 2.215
